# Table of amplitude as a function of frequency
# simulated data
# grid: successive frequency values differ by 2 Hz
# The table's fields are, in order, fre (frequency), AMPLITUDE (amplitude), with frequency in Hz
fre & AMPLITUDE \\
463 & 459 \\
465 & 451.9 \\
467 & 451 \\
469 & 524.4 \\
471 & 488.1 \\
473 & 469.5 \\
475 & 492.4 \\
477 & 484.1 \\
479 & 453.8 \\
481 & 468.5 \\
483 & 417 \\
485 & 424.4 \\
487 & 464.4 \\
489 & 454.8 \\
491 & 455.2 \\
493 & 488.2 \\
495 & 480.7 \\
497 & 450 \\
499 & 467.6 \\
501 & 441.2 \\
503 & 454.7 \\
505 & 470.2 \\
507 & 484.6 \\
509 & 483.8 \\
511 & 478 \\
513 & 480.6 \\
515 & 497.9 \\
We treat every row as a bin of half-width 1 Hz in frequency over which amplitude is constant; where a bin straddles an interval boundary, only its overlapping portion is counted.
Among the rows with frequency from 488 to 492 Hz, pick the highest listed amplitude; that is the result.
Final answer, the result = 455.2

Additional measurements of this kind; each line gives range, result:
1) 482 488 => 464.4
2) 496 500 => 467.6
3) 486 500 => 488.2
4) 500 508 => 484.6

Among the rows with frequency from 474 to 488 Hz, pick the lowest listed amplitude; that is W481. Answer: 417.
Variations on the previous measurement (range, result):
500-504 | 441.2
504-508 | 470.2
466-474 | 451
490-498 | 450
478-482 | 453.8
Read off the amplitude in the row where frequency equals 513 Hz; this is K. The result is 480.6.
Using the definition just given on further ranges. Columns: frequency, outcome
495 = 480.7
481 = 468.5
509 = 483.8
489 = 454.8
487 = 464.4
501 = 441.2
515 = 497.9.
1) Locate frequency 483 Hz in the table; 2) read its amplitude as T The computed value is 417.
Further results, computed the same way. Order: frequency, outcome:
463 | 459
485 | 424.4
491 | 455.2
